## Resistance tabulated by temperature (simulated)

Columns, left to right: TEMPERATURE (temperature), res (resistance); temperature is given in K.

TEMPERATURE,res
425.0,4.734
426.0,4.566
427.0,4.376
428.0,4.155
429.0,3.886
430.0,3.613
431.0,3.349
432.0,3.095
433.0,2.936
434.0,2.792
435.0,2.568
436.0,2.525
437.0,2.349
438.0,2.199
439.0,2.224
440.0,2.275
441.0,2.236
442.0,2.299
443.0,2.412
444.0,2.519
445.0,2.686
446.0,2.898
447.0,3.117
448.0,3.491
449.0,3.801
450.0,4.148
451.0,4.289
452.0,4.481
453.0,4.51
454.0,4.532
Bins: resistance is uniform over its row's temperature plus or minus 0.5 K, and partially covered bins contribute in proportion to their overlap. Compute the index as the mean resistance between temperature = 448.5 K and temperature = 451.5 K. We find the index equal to 4.08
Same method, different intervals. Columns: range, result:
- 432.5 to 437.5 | 2.63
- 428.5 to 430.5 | 3.75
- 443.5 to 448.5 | 2.94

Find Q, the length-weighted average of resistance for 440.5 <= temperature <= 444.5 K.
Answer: 2.37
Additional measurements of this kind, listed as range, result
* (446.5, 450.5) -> 3.64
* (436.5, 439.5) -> 2.26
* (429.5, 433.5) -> 3.25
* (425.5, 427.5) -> 4.47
